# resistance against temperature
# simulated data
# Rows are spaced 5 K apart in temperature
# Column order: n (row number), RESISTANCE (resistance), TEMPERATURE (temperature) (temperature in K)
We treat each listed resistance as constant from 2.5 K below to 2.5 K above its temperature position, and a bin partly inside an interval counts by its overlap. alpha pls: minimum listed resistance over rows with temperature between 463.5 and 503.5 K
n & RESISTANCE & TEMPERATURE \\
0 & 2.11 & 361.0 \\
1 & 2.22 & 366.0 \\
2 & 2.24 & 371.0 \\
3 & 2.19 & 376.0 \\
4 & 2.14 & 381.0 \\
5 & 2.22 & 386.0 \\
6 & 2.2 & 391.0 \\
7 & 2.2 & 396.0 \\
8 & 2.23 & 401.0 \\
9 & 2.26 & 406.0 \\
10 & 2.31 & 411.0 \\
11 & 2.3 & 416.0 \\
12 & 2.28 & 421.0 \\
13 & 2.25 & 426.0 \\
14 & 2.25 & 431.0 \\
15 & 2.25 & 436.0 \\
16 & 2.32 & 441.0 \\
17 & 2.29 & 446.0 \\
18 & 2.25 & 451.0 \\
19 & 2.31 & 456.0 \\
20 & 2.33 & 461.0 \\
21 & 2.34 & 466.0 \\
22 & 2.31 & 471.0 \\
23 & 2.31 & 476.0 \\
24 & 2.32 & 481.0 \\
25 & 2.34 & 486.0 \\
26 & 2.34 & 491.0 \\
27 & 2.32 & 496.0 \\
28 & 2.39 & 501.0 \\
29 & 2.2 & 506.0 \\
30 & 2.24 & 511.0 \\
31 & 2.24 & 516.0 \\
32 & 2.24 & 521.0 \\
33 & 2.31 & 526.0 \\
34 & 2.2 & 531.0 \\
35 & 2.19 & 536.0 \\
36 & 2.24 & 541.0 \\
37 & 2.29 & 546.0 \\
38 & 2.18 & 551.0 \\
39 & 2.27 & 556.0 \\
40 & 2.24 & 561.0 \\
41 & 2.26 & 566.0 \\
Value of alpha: 2.31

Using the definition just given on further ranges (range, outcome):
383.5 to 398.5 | 2.2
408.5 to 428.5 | 2.25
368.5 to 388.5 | 2.14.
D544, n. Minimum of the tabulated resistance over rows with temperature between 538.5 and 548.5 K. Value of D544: 2.24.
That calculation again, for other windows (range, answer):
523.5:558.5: 2.18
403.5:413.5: 2.26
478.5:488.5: 2.32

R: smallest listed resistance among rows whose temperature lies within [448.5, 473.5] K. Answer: 2.25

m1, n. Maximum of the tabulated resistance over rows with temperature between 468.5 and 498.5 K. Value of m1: 2.34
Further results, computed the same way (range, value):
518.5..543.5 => 2.31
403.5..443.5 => 2.32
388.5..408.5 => 2.26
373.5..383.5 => 2.19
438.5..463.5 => 2.33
